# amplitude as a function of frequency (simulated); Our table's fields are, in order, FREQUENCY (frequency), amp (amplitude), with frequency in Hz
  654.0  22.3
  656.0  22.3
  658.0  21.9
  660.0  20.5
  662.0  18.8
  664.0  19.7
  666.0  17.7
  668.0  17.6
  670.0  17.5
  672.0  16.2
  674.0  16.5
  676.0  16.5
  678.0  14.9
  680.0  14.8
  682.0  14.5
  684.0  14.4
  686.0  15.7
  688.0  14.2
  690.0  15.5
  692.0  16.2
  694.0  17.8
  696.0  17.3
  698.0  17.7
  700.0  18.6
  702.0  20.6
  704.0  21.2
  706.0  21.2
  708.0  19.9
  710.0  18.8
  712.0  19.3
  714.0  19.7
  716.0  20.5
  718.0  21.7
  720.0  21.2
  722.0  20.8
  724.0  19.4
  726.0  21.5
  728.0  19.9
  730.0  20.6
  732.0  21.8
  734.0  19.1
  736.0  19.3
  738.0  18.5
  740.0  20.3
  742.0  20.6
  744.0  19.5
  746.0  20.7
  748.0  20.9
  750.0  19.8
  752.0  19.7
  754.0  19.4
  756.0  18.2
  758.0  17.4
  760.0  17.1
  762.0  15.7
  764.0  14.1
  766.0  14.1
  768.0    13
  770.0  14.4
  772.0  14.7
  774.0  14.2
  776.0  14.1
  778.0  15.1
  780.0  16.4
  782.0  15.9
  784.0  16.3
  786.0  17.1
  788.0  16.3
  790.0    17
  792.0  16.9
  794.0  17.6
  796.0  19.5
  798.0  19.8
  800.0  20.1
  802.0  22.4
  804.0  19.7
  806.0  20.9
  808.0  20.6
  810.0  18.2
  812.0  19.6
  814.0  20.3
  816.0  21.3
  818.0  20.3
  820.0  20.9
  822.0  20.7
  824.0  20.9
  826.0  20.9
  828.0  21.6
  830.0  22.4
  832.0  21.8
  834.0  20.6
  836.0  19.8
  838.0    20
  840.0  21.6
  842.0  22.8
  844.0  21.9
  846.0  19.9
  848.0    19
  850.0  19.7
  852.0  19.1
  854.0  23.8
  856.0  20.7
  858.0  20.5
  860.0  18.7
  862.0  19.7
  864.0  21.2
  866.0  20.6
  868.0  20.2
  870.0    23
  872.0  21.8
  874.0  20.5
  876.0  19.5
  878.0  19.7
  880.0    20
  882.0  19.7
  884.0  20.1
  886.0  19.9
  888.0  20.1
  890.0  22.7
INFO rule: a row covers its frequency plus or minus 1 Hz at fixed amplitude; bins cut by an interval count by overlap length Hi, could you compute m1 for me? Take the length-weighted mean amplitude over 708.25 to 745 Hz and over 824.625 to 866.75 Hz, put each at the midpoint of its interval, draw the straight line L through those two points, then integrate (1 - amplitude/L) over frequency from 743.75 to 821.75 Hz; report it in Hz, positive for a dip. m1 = 9.6 Hz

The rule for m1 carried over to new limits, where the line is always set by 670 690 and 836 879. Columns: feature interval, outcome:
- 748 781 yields 3.02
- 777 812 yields 1.02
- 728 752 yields -4.04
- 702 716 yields -3.29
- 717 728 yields -2.74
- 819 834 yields -1.17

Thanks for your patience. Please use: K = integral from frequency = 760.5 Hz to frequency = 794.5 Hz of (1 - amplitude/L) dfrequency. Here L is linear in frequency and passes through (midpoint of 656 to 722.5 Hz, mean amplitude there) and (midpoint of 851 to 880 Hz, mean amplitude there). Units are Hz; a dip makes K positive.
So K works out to 6.9 Hz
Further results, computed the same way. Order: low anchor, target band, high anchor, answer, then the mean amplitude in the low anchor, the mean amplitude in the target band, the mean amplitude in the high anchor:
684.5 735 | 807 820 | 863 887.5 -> -0.07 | 19.2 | 20.1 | 20.5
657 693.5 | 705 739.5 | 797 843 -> -3.96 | 16.9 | 20.2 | 20.7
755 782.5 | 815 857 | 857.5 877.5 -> -4.65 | 15.3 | 20.9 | 20.6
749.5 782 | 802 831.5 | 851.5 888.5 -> -4.00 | 16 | 20.7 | 20.5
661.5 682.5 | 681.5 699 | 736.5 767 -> 1.23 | 16.8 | 16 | 18.4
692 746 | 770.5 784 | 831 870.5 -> 3.39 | 19.8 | 15.1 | 20.7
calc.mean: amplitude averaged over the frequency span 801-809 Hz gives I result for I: 20.9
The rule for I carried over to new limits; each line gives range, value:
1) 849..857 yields 20.8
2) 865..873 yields 21.4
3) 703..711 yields 20.3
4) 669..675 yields 16.7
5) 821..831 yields 21.3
